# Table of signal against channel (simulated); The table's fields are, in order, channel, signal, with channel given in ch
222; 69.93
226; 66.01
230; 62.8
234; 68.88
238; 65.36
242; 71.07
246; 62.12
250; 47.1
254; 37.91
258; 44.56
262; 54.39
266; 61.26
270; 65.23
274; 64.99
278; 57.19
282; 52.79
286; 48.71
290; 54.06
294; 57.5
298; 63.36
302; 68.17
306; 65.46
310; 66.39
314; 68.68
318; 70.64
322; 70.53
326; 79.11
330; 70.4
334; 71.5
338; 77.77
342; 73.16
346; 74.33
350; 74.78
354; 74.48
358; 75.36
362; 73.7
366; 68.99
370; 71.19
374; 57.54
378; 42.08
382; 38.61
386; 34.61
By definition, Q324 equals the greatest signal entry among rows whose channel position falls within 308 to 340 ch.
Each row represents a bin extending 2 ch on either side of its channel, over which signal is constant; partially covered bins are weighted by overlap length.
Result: 79.11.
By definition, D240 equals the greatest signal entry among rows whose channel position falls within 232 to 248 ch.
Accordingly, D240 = 71.07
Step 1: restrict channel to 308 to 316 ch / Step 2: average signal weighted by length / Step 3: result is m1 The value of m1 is 67.5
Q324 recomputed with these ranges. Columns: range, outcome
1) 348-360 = 75.36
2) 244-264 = 62.12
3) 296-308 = 68.17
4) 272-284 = 64.99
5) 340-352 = 74.78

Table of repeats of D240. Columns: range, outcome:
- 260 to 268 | 61.26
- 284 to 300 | 63.36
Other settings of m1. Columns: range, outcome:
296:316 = 66.4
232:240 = 67.1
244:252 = 54.6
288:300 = 58.3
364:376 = 65.9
